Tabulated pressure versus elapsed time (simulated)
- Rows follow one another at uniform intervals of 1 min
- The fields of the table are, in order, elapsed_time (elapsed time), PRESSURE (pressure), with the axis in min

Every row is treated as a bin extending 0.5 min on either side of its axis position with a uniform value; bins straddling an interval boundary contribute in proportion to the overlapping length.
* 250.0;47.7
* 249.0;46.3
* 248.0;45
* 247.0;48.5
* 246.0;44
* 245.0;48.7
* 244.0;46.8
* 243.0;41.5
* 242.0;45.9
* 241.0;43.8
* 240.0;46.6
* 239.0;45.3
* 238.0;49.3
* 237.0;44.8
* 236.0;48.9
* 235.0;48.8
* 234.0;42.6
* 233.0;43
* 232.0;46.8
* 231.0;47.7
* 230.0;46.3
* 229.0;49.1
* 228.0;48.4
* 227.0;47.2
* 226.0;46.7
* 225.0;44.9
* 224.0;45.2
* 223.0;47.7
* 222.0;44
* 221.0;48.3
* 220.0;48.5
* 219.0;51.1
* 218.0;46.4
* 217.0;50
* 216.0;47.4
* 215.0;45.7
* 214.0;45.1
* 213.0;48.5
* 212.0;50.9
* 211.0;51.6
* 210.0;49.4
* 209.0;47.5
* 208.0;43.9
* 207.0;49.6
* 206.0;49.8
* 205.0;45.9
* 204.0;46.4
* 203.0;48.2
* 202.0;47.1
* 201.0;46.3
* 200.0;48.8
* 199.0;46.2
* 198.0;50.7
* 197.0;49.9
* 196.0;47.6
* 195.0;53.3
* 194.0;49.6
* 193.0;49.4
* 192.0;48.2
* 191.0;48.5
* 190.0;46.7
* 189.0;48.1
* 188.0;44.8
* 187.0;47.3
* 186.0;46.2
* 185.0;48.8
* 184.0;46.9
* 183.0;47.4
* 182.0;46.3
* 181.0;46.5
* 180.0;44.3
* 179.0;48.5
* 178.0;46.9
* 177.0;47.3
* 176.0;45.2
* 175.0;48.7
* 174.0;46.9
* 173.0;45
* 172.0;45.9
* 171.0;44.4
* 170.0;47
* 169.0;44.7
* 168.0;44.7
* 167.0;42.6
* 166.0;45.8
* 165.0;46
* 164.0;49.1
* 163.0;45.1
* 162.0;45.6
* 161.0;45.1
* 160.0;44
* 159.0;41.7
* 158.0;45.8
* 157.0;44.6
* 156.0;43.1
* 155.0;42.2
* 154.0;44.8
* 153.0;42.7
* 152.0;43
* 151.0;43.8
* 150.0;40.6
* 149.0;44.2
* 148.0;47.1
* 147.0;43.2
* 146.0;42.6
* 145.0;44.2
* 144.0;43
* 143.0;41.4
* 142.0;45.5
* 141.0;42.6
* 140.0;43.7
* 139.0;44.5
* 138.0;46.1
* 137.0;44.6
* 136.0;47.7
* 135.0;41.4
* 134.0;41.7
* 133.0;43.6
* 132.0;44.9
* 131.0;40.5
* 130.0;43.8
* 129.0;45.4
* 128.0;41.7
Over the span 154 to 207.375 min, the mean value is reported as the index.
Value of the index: 46.7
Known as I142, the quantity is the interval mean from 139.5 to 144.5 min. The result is 43.2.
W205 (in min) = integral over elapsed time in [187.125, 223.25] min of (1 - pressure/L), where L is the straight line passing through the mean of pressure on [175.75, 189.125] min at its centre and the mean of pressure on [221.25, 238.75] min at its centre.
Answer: -1.1 min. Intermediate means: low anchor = 46.7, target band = 48.1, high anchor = 46.6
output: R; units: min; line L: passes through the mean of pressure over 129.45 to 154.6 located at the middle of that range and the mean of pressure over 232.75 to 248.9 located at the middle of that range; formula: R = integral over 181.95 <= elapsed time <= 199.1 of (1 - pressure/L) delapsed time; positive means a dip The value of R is -1.3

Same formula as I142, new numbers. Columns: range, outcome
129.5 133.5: 43.2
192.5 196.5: 50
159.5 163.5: 45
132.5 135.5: 42.2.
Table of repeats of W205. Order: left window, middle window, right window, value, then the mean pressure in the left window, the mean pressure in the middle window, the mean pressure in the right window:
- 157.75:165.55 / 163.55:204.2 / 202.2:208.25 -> -0.7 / 45.3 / 47.1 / 47.4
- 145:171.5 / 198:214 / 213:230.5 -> -0.5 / 44.4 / 48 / 47.2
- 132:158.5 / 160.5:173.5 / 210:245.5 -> -0.2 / 43.8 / 45.5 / 47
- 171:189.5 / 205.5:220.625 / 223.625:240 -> -0.6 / 46.7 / 48.4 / 46.6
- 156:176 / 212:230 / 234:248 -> -0.6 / 45.3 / 47.4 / 46.2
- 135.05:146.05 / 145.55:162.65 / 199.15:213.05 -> 0.4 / 44.1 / 43.8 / 48.1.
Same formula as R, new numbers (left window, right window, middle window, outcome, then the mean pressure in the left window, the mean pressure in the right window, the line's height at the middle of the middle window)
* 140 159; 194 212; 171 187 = -0.1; 43.5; 48.5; 46.3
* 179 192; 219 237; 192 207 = -0.5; 46.9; 46.8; 46.9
